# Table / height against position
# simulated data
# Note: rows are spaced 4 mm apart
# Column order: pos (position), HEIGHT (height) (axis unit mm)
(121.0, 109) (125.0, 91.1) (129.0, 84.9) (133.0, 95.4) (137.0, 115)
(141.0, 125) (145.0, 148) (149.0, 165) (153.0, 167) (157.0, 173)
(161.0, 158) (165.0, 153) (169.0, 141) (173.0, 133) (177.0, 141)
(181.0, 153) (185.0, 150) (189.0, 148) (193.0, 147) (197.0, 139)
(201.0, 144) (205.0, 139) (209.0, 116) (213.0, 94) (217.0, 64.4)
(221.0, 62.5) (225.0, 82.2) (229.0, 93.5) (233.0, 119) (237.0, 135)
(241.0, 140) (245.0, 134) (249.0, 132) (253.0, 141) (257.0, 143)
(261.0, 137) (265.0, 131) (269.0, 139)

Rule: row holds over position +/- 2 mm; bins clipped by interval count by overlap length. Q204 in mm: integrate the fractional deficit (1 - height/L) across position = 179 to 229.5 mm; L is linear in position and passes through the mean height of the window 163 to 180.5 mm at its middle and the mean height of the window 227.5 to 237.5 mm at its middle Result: 4.0 mm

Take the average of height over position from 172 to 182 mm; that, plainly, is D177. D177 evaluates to 142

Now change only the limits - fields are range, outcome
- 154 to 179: 151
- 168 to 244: 123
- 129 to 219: 136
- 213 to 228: 74.5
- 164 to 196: 145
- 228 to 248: 126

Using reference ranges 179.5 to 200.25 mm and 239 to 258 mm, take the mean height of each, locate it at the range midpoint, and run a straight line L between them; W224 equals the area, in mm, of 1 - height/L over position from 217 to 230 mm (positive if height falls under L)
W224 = 6.0 mm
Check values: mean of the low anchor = 147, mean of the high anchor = 138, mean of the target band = 76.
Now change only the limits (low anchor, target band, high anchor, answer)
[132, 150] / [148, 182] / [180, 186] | -2.9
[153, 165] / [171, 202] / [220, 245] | -0.3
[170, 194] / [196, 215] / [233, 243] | 2.0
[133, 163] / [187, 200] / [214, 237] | -3.7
